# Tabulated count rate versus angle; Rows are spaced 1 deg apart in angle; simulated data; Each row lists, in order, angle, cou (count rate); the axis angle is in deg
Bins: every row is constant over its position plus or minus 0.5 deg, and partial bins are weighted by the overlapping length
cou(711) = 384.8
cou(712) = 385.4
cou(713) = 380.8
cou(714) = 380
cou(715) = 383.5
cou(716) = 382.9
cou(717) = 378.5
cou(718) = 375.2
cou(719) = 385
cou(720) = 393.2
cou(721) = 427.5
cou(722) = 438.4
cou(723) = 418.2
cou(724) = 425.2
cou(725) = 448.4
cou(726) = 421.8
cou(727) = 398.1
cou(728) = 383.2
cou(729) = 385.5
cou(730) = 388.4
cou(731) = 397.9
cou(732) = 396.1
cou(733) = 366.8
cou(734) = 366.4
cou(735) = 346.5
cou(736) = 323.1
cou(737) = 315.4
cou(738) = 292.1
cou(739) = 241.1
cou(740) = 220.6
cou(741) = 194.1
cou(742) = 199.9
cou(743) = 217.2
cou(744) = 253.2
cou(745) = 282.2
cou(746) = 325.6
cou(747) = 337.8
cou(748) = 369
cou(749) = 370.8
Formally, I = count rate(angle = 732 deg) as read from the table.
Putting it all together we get 396.1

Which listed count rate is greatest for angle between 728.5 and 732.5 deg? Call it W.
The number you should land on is 397.9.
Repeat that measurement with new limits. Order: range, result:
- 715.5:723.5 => 438.4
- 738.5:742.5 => 241.1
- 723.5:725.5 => 448.4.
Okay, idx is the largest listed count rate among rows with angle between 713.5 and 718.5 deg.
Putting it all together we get 383.5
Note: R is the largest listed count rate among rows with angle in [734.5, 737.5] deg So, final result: 346.5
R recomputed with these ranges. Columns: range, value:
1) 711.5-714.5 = 385.4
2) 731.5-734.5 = 396.1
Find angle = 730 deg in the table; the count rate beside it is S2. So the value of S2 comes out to 388.4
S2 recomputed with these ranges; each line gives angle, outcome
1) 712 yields 385.4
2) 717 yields 378.5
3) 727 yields 398.1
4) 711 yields 384.8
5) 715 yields 383.5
